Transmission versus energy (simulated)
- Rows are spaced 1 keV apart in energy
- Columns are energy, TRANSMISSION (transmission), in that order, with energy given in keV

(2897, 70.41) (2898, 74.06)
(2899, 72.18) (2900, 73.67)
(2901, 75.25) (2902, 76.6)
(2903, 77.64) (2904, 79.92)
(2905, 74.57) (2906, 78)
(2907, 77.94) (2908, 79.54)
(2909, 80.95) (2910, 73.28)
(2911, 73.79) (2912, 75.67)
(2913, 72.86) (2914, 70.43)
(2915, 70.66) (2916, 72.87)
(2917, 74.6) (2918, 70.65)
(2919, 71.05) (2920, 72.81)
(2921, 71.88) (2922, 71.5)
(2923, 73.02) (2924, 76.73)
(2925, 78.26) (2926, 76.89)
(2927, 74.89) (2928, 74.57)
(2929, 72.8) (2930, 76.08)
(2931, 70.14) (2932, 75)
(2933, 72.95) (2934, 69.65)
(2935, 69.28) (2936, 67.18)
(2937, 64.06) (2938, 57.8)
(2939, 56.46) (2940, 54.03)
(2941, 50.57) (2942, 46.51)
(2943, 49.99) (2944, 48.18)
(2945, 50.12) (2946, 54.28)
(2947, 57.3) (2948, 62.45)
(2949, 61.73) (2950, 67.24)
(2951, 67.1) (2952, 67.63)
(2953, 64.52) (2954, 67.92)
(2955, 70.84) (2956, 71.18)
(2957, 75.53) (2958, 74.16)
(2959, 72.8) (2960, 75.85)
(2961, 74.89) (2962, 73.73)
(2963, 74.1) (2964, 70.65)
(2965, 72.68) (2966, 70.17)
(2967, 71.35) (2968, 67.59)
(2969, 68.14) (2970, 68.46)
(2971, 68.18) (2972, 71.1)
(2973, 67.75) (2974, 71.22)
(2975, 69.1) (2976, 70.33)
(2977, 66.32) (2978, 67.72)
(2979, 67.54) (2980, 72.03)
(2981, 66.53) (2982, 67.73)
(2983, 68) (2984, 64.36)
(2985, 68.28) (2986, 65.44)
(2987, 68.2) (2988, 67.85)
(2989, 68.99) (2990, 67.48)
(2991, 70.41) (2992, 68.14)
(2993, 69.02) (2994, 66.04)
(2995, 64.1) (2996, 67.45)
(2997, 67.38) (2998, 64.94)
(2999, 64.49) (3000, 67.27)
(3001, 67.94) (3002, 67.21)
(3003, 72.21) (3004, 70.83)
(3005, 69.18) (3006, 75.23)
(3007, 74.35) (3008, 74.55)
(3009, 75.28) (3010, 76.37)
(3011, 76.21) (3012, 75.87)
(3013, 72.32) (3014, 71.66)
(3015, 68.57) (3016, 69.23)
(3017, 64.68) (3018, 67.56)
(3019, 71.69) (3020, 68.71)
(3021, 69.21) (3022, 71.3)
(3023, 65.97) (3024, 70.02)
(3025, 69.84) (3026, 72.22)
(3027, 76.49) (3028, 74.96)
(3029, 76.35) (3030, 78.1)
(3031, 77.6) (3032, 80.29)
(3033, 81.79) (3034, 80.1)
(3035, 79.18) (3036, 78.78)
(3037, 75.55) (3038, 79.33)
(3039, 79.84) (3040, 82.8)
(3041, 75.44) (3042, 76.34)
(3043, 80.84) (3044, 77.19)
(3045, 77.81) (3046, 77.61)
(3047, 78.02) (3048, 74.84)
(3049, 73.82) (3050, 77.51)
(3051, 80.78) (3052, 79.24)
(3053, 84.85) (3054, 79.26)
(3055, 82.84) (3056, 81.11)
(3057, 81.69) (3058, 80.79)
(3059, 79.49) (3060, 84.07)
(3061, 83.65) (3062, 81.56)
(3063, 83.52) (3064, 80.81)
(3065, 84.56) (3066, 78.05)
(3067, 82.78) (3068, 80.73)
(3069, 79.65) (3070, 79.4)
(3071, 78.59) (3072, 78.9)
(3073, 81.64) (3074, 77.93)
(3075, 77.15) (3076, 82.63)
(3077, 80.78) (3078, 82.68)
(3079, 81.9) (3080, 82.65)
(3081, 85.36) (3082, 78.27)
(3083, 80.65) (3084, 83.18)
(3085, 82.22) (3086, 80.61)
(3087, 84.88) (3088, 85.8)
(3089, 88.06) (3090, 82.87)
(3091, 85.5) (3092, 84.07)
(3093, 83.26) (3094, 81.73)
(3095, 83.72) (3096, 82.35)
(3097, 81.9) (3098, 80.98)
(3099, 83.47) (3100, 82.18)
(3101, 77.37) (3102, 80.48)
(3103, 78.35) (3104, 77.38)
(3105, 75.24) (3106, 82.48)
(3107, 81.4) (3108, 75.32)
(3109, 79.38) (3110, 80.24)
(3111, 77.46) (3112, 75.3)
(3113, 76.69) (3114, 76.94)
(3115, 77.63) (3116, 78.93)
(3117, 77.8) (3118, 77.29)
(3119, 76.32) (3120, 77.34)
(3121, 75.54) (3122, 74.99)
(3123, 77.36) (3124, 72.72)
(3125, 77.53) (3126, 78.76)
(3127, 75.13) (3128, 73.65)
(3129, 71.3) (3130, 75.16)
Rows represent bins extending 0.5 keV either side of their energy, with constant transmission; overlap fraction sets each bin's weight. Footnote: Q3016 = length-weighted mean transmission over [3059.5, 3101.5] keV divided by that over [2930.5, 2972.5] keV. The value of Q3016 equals 1.25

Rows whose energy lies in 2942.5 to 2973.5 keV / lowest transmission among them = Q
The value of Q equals 48.18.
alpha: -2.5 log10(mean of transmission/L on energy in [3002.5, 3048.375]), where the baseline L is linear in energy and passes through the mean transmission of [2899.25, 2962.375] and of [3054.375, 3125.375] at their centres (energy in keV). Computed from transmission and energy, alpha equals 0.02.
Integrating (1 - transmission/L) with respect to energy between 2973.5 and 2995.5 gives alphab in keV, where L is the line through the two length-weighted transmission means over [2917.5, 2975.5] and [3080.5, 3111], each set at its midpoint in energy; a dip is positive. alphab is 1.0 keV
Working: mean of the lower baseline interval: 67.8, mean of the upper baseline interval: 81.6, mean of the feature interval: 67.9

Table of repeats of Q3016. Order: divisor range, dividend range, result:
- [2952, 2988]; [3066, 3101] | 1.17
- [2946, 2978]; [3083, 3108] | 1.18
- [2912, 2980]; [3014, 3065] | 1.13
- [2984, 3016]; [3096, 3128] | 1.12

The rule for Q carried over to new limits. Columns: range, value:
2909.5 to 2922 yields 70.43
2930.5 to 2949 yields 46.51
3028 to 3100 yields 73.82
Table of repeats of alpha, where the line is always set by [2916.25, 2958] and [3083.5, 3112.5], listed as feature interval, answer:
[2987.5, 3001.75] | 0.07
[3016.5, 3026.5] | 0.08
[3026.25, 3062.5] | -0.04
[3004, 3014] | -0.01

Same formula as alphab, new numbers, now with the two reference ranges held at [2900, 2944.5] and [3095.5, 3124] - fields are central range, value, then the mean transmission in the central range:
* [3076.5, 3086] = -0.58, 81.9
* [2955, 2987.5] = 1.10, 70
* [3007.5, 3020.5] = 0.45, 71.7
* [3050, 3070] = -1.34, 81.4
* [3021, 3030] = 0.30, 72.3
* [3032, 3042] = -0.51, 79.1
